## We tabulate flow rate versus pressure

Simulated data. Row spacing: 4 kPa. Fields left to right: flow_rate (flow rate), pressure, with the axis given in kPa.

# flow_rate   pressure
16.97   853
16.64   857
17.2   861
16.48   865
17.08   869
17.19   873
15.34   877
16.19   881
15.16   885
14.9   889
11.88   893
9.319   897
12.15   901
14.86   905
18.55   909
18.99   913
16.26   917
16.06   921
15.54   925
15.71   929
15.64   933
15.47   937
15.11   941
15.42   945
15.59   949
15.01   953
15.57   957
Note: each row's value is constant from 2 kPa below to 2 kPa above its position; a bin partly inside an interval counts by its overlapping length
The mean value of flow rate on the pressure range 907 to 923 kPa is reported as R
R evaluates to 17.5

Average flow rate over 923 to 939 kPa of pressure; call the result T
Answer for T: 15.6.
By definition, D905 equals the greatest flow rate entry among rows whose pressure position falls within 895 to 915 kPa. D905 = 18.99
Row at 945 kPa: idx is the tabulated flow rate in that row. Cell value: 15.42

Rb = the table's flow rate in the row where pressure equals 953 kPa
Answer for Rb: 15.01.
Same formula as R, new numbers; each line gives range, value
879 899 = 13.5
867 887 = 16.2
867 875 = 17.1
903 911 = 16.7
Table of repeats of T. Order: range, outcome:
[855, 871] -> 16.9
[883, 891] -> 15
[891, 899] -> 10.6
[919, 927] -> 15.8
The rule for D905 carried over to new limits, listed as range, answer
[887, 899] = 14.9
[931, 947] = 15.64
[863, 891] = 17.19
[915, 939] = 16.26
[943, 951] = 15.59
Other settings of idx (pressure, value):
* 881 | 16.19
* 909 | 18.55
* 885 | 15.16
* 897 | 9.319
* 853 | 16.97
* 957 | 15.57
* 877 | 15.34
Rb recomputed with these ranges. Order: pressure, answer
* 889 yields 14.9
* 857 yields 16.64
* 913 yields 18.99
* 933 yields 15.64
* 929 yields 15.71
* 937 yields 15.47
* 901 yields 12.15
